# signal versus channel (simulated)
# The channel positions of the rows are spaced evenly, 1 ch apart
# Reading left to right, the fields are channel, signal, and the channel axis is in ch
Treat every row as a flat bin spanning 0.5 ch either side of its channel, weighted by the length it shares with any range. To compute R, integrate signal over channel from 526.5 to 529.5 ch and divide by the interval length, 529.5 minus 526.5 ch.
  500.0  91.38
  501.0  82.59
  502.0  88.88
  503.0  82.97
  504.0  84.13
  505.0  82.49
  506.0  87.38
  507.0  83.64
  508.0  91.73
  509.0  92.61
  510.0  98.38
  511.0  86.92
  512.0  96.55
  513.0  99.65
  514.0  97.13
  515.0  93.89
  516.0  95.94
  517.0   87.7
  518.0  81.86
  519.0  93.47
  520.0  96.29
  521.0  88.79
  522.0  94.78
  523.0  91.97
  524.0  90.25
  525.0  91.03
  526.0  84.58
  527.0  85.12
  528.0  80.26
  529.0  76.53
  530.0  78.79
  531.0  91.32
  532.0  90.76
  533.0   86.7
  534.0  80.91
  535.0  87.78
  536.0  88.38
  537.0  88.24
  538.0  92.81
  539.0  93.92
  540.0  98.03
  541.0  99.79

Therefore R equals 80.6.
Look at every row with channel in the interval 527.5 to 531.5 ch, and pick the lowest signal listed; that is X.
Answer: 76.53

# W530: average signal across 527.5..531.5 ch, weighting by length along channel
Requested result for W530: 81.7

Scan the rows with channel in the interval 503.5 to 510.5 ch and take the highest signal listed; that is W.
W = 98.38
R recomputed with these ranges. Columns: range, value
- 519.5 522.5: 93.3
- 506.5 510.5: 91.6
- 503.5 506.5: 84.7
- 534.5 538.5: 89.3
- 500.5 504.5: 84.6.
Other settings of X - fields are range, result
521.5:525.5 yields 90.25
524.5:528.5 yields 80.26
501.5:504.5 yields 82.97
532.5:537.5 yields 80.91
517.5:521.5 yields 81.86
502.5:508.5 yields 82.49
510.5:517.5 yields 86.92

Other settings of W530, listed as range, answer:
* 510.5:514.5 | 95.1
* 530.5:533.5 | 89.6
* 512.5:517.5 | 94.9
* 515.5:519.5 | 89.7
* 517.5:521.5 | 90.1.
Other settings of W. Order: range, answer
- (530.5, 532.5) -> 91.32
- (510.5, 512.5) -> 96.55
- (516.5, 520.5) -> 96.29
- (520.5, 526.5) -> 94.78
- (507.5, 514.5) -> 99.65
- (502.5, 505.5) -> 84.13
